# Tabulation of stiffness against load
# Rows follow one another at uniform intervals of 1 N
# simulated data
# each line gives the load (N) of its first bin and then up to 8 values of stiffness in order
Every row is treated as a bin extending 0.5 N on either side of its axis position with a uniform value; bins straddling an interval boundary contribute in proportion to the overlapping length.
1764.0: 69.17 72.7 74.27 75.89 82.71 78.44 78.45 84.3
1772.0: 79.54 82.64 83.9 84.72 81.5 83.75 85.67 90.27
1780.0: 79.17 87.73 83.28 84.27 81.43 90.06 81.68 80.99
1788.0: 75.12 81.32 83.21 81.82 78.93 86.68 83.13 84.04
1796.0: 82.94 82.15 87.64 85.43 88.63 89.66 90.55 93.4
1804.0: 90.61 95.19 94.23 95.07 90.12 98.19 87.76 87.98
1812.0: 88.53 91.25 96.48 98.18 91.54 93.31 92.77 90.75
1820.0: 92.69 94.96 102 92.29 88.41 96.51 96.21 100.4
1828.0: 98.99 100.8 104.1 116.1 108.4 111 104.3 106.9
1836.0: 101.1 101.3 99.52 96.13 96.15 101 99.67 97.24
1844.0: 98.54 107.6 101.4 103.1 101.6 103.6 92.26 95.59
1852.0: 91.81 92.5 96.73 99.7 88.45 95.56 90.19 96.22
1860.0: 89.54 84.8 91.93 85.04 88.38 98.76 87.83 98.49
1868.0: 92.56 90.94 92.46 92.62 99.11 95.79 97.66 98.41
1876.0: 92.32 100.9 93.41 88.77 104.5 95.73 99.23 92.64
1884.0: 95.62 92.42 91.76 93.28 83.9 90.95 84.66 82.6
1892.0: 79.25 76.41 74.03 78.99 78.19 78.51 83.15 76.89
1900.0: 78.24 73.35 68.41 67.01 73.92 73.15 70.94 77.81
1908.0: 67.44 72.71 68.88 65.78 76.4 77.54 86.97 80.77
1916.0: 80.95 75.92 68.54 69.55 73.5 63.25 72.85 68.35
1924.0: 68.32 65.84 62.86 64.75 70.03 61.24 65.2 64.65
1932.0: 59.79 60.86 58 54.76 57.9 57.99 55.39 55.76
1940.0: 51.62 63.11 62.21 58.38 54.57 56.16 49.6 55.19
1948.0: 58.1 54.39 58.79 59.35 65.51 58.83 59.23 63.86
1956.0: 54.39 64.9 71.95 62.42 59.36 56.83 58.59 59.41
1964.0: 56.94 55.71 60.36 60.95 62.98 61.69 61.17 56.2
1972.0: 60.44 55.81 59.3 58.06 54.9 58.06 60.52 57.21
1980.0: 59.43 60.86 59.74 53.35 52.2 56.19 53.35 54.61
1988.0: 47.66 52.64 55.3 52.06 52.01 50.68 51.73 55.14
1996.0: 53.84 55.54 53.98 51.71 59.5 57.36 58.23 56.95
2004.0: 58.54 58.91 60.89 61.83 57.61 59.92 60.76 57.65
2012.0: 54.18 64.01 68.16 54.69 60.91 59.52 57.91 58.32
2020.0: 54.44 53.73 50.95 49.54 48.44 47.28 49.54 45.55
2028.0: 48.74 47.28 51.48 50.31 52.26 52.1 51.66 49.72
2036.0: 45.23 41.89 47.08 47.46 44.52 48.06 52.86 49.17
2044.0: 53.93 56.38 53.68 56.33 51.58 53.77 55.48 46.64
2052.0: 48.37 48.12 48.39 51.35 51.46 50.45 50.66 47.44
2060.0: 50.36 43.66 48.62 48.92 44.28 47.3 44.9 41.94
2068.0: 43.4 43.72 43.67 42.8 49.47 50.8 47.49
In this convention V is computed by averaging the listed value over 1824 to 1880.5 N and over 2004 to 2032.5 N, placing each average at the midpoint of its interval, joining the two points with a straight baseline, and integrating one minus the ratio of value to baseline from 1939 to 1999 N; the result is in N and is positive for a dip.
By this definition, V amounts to 9.1 N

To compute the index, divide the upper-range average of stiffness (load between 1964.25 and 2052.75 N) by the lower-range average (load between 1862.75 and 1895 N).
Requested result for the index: 0.6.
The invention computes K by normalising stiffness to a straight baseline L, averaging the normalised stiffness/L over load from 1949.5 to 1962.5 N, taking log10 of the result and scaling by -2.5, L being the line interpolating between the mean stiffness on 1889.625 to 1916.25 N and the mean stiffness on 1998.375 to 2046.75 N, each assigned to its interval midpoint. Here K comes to 0.086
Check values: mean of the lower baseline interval 75.9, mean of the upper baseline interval 53.8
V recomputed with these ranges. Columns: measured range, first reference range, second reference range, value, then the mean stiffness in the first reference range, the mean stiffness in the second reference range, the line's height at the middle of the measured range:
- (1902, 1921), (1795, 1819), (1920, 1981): -1.4 N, 90.8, 60.2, 68.5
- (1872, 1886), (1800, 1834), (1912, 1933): -2.7 N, 95.7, 70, 80.6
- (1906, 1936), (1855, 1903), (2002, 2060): 3.8 N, 88.9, 52.9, 78.9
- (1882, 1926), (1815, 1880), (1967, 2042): 2.4 N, 96.8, 54.8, 81.7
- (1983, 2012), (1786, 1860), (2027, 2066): 1.8 N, 94.1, 49.5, 59.3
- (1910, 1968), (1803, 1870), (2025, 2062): 8.1 N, 96.2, 49.8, 73.2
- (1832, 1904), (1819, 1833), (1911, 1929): -4.2 N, 99.5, 71.7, 87.1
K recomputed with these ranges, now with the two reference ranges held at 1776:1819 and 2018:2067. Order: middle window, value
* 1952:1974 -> 0.03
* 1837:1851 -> -0.24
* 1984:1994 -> 0.11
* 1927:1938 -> 0.10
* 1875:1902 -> -0.18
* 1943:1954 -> 0.13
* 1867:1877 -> -0.24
